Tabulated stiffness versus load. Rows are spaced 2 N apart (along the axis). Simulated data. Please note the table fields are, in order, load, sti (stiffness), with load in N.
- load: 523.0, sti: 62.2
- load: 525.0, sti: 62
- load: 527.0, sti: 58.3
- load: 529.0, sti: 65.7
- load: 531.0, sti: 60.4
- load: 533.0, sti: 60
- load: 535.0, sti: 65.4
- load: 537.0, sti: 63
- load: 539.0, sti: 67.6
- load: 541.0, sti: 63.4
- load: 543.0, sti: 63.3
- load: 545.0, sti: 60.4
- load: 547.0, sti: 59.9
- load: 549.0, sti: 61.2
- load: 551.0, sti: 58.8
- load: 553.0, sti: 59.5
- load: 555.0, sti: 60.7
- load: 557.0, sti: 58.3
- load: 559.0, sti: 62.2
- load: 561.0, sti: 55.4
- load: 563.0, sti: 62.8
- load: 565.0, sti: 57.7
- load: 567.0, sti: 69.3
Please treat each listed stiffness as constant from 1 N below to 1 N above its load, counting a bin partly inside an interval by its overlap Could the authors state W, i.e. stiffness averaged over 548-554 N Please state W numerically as 59.8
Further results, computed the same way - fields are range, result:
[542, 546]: 61.8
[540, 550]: 61.6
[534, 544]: 64.5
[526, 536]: 62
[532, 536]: 62.7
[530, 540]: 63.3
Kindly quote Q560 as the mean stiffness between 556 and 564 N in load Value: 59.7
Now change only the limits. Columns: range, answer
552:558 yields 59.5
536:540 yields 65.3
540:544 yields 63.3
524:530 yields 62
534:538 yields 64.2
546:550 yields 60.5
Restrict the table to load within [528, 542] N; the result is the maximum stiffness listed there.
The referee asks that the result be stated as 67.6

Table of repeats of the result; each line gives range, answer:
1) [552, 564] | 62.8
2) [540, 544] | 63.4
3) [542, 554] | 63.3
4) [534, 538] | 65.4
